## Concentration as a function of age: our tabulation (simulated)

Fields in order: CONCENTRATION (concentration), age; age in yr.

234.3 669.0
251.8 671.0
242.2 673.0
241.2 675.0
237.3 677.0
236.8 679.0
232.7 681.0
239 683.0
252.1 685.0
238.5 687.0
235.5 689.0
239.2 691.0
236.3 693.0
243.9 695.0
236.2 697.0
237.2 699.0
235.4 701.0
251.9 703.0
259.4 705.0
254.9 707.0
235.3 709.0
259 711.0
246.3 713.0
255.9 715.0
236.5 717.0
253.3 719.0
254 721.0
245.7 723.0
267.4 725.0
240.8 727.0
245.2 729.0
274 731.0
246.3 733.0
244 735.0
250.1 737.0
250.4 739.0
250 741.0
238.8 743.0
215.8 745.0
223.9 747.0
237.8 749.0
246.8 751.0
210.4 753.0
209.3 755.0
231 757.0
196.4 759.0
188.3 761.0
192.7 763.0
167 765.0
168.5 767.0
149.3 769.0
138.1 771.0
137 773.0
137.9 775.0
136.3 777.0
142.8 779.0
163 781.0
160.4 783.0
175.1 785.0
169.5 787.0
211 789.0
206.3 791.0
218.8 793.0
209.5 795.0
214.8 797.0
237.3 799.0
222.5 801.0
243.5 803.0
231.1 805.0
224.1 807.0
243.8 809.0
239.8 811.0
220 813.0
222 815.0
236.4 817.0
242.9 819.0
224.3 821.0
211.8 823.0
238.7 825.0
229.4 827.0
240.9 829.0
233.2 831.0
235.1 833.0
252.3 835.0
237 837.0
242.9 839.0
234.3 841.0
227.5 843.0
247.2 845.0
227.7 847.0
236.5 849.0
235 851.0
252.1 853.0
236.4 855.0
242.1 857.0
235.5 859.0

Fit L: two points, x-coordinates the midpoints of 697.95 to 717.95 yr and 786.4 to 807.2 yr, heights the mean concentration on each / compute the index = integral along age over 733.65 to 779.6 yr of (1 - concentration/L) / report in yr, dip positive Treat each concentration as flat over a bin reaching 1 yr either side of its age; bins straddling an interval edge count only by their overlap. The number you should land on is 6.47 yr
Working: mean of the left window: 247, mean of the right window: 218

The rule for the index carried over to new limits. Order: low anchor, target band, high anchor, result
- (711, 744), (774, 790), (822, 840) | 5.3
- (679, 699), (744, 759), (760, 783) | -4.0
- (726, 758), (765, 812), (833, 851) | 9.5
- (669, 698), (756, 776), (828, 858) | 5.7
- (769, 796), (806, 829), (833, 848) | -2.2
